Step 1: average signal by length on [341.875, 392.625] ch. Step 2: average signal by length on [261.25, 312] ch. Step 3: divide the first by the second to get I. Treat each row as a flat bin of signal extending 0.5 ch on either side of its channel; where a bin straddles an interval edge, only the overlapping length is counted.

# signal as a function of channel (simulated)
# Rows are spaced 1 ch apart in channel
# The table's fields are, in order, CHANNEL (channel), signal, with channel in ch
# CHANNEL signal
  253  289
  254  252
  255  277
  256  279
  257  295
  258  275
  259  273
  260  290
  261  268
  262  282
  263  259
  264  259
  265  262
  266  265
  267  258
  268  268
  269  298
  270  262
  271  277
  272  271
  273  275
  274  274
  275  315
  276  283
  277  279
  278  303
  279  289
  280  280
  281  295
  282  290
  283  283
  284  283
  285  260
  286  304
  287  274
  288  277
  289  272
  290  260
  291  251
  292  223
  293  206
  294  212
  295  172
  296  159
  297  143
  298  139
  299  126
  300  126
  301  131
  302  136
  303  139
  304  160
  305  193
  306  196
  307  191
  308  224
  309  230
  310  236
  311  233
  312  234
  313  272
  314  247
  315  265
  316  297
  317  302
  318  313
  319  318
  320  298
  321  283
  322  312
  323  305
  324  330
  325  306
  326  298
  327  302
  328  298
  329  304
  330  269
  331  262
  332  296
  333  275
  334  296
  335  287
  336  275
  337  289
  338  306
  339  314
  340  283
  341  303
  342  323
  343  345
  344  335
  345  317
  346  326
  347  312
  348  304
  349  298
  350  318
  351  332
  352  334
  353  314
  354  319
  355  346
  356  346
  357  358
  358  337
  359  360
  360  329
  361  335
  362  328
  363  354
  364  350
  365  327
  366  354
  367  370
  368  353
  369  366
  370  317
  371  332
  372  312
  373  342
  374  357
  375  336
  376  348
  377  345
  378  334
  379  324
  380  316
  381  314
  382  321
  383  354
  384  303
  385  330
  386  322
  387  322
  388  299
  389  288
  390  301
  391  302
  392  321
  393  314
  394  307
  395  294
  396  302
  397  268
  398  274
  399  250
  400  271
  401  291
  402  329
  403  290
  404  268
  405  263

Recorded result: 1.39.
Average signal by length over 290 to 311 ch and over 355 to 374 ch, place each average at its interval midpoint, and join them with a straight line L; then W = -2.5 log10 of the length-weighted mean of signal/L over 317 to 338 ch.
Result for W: -0.19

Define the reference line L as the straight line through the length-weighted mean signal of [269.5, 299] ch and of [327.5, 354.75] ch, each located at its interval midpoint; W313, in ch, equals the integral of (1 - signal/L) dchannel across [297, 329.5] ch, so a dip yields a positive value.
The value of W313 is 4.8 ch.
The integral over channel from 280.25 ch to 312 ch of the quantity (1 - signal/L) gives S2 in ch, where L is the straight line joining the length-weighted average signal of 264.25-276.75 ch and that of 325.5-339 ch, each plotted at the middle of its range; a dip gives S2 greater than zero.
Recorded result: 7.5 ch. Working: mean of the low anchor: 275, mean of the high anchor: 290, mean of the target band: 215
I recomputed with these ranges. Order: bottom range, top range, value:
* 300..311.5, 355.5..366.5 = 1.85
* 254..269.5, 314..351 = 1.10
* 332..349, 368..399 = 1.04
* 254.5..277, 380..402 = 1.10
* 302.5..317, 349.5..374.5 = 1.51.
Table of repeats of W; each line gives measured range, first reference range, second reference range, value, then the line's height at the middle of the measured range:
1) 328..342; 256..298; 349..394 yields 0.051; 304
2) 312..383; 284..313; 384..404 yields -0.243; 253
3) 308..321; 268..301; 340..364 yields 0.058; 283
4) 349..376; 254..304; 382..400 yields -0.174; 289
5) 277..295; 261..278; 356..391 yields 0.070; 284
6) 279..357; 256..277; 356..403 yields 0.119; 297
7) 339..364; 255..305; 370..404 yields -0.132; 290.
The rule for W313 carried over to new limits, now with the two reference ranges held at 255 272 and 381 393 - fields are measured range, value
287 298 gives 2.6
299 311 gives 4.5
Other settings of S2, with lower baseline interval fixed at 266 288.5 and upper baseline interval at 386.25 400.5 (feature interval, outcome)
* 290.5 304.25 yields 5.70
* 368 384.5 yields -2.30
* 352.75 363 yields -1.70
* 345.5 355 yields -0.97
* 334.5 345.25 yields -0.69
